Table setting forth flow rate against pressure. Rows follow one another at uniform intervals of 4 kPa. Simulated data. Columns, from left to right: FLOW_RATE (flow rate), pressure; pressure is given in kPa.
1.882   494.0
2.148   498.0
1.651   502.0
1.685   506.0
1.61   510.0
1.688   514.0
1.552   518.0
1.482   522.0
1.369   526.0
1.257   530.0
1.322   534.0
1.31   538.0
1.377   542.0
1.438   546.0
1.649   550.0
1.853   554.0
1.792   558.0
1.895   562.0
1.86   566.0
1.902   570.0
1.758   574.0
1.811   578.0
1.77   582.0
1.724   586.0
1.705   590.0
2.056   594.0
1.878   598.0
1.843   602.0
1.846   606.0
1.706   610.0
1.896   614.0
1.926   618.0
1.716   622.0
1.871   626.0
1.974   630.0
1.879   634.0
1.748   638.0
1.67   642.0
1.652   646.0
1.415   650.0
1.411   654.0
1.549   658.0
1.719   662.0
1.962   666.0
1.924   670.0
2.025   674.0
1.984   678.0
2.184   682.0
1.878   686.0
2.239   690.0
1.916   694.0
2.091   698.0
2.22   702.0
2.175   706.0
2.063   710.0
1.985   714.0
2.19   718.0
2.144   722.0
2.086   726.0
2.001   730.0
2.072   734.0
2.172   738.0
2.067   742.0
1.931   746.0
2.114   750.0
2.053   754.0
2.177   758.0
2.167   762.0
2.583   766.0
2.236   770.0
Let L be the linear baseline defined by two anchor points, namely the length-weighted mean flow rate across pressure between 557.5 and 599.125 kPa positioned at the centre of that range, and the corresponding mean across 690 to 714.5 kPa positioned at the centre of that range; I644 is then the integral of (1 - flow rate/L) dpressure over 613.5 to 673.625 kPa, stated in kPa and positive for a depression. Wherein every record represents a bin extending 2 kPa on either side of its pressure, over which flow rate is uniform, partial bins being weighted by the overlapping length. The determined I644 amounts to 6.4 kPa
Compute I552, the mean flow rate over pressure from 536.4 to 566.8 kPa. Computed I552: 1.64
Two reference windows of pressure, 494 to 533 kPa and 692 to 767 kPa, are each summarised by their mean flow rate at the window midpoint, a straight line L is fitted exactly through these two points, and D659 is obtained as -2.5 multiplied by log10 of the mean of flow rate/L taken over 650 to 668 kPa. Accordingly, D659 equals 0.19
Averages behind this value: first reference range 1.61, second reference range 2.11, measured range 1.63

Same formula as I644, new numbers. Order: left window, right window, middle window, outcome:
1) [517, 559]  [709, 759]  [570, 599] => -3.5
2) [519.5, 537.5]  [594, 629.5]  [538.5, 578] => -4.5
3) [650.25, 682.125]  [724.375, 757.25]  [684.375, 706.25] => -2.0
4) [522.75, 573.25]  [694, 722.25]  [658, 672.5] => 1.0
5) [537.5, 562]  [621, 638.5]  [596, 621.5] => -0.7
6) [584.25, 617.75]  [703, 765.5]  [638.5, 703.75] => 4.0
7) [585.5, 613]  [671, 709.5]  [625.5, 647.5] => 1.5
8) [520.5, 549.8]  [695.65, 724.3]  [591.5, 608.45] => -2.5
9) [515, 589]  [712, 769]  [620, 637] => -0.3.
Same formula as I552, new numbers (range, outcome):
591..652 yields 1.8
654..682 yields 1.85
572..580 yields 1.78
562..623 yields 1.83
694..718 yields 2.1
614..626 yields 1.84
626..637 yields 1.9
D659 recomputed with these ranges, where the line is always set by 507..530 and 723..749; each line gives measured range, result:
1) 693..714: -0.06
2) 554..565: -0.14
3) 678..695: -0.06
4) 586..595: -0.08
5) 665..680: -0.04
